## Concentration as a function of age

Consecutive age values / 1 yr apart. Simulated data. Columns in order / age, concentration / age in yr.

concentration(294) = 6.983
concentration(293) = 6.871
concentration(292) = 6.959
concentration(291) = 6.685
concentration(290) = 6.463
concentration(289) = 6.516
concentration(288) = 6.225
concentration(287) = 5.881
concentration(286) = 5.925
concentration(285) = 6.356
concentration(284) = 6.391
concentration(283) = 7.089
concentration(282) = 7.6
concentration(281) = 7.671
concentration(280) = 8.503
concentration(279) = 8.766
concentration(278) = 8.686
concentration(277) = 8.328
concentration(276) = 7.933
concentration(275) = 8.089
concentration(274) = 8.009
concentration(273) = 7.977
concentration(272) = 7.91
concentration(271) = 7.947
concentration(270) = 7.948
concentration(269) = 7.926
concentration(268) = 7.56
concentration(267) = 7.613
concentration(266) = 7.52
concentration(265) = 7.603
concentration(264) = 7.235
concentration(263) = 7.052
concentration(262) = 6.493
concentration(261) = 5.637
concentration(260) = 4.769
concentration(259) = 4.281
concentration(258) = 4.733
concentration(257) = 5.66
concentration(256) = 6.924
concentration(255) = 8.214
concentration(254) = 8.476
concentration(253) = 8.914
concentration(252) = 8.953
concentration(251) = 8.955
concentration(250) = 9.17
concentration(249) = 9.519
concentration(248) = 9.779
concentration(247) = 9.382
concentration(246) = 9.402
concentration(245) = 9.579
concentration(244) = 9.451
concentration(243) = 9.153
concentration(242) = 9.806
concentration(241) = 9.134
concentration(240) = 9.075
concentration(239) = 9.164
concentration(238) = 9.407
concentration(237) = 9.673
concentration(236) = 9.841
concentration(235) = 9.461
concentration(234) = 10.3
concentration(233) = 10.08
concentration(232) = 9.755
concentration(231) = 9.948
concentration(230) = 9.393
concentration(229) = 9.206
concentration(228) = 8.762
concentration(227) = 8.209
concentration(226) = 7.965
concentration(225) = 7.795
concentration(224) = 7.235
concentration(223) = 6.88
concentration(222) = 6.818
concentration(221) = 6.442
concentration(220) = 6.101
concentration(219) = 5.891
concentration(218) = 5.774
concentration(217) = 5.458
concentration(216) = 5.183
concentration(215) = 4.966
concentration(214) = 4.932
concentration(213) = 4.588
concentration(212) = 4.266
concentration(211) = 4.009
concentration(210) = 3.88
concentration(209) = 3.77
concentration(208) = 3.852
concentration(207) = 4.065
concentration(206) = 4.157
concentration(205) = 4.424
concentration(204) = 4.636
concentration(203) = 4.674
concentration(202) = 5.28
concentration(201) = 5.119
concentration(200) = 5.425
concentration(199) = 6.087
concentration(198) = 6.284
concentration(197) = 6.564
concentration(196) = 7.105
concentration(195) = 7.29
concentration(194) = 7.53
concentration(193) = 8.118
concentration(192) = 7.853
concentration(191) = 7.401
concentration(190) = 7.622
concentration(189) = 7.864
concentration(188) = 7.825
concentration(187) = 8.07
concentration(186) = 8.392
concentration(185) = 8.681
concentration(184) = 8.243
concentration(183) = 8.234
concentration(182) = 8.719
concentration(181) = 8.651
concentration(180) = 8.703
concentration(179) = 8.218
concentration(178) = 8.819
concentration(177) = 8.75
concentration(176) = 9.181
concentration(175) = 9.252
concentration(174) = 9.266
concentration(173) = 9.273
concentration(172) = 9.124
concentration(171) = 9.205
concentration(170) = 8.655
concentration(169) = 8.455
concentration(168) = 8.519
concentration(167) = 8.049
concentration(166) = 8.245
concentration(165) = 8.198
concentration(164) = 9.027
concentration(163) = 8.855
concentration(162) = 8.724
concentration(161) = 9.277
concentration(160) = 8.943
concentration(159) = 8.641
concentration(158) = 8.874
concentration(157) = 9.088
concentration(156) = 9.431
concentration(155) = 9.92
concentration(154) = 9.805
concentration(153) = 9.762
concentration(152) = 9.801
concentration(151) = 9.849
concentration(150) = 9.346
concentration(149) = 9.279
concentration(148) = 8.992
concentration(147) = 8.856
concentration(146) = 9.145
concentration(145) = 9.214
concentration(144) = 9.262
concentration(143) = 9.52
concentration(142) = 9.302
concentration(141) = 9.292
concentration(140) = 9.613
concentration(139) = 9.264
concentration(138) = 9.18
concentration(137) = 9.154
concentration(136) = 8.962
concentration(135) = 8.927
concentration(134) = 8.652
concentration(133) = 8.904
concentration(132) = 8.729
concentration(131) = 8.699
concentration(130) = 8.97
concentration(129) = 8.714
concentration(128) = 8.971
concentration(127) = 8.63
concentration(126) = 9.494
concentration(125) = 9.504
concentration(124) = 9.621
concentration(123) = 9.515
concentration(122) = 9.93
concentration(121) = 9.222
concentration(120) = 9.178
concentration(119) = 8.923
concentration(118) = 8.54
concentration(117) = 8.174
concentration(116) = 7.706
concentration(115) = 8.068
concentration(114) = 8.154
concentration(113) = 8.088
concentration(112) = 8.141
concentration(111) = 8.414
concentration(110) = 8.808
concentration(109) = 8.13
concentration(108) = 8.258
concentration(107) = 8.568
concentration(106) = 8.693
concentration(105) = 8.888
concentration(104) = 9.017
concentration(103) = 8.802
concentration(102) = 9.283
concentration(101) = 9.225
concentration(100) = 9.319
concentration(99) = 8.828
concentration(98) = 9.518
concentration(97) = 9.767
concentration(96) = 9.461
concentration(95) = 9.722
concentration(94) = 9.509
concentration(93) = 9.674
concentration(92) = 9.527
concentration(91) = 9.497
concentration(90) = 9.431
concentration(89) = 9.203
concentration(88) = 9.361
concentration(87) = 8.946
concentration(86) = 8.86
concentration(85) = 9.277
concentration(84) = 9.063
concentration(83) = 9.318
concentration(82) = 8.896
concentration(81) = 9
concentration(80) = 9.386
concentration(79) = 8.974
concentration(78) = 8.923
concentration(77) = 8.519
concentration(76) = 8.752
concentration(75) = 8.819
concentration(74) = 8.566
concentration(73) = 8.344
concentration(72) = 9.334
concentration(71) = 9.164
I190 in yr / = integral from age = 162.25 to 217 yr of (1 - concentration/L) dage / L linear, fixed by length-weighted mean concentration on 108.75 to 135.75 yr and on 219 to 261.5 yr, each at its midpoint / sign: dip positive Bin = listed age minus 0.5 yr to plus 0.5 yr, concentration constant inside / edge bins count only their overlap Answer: 9.5 yr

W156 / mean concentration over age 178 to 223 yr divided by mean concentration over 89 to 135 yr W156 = 0.7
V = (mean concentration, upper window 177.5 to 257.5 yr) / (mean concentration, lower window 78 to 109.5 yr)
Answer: 0.8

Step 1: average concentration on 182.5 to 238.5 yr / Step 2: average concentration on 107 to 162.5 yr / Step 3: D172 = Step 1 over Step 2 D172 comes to 0.8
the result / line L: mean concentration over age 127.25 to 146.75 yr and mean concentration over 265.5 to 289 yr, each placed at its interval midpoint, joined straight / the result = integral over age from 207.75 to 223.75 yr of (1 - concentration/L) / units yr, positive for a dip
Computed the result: 5.8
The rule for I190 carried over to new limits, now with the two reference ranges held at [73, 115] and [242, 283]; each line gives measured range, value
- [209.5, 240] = 2.7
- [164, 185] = -0.6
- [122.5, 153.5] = -1.8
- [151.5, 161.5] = -0.9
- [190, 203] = 2.6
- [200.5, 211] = 4.9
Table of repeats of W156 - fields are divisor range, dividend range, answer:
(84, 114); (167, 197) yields 0.92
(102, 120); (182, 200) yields 0.89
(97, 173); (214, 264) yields 0.89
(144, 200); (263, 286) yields 0.90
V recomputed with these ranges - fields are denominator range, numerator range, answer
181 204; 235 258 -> 1.24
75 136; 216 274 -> 0.90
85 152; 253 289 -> 0.79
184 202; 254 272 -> 0.95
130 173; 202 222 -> 0.54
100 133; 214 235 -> 0.86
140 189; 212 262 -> 0.88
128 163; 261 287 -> 0.82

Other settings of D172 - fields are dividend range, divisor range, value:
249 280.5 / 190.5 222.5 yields 1.36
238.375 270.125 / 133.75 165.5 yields 0.87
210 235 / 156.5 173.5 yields 0.81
